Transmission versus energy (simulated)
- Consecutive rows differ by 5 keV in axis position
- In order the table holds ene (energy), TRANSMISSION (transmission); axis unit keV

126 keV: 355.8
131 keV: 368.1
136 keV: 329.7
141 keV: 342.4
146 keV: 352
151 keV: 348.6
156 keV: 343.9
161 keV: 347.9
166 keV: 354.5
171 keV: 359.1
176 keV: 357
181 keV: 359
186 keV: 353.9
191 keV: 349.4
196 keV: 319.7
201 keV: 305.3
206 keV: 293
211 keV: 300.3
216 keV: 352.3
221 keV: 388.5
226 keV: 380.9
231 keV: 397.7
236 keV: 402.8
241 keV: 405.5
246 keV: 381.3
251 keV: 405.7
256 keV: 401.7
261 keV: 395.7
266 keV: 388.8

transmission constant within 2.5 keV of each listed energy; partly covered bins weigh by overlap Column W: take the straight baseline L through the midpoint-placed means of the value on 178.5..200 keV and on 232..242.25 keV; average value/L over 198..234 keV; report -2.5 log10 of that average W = 0.09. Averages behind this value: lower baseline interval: 343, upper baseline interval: 403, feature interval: 346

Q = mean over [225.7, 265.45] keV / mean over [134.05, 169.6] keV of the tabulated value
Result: 1.15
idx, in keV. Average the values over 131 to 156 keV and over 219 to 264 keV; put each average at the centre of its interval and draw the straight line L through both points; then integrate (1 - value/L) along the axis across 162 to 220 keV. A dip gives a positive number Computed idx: 4.9 keV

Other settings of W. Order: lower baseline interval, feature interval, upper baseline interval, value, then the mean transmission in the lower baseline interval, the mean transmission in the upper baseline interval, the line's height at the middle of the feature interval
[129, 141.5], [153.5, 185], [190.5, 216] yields -0.074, 347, 315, 331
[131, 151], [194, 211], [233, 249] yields 0.231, 346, 397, 377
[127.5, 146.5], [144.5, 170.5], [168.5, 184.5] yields 0.010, 348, 358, 353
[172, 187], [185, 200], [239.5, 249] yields 0.087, 357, 393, 364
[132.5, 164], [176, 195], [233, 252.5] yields 0.043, 345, 398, 366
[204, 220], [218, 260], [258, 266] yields -0.099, 323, 394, 361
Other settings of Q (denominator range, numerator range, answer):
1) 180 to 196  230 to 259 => 1.15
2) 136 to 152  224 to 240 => 1.15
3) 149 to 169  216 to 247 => 1.12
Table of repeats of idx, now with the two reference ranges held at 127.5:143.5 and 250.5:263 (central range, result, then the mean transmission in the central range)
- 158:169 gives 0.3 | 351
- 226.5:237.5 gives -0.2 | 396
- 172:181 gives 0.2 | 358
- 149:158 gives 0.2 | 346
